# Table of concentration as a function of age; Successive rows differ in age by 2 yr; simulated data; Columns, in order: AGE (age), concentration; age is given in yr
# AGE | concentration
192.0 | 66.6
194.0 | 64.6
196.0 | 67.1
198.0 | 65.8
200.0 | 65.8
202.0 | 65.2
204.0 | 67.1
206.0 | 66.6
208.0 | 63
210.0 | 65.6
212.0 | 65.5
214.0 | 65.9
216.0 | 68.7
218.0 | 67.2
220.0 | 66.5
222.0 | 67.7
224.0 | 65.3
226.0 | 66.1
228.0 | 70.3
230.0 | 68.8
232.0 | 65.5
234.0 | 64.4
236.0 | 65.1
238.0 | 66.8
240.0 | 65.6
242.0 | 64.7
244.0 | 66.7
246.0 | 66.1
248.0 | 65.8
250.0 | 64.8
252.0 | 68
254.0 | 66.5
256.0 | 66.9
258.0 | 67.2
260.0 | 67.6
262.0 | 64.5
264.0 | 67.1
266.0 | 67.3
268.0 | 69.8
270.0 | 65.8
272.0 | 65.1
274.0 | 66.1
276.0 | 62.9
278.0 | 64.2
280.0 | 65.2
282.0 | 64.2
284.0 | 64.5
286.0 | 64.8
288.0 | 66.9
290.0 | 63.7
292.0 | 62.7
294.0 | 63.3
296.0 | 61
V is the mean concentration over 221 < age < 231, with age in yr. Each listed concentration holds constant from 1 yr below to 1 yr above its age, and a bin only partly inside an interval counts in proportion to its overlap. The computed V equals 67.6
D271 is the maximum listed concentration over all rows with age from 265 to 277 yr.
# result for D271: 69.8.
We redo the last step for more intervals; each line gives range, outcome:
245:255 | 68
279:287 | 65.2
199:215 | 67.1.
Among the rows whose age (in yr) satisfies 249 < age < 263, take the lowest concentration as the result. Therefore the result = 64.5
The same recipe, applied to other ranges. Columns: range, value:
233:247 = 64.4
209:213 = 65.5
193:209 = 63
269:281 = 62.9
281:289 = 64.2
